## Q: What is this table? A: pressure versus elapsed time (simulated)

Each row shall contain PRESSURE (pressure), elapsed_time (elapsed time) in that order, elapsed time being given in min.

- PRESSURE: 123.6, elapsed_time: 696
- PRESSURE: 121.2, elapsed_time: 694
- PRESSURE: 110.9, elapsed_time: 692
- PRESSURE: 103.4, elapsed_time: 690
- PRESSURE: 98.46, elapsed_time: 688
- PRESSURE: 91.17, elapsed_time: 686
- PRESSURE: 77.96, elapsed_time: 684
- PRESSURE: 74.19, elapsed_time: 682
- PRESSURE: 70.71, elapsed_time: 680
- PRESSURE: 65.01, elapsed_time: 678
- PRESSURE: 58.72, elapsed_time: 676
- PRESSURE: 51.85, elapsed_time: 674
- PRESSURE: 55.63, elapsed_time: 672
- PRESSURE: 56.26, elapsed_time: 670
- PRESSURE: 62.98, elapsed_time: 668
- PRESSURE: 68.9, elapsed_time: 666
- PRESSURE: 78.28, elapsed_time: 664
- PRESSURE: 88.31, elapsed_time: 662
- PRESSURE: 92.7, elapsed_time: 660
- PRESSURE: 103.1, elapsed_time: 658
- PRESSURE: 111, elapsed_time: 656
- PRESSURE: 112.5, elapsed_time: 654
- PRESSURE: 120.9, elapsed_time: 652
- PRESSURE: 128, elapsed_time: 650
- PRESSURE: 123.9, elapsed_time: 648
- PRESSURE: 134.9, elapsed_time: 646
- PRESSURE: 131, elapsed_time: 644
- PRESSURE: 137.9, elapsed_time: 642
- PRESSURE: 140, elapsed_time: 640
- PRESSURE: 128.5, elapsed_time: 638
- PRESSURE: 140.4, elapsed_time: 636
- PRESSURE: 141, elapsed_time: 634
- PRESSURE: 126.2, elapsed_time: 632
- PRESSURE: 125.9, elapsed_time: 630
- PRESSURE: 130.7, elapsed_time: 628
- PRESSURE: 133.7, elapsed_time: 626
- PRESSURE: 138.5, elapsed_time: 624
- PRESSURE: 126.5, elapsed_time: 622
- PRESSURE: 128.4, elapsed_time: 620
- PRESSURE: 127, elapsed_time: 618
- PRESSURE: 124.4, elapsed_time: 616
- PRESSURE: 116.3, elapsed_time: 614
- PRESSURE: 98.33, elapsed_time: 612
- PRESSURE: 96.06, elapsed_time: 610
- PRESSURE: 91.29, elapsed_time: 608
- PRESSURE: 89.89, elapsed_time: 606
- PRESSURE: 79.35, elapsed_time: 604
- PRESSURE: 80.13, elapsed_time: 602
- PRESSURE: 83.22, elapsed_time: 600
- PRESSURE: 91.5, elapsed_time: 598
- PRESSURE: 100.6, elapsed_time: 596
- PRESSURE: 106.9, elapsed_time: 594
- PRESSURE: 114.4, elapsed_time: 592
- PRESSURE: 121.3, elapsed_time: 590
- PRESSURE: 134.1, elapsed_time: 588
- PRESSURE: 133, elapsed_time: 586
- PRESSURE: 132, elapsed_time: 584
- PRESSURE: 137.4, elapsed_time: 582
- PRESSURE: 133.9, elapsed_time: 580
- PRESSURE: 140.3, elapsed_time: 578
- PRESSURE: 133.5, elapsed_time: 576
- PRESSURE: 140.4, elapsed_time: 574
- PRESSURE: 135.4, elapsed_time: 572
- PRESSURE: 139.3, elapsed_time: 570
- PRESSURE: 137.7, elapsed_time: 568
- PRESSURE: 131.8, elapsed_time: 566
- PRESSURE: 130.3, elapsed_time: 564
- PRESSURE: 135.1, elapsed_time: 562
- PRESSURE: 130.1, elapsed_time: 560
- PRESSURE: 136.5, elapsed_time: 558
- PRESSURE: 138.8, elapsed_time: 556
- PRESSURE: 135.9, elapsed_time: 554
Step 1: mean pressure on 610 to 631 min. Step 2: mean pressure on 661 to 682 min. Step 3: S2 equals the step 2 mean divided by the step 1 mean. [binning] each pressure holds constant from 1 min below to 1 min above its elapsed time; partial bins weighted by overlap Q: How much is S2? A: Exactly 0.5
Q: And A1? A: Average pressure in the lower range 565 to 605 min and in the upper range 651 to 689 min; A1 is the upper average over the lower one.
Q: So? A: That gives 0.67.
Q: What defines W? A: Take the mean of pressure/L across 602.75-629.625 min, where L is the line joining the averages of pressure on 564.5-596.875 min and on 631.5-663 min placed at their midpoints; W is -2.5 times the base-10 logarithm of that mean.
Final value 0.11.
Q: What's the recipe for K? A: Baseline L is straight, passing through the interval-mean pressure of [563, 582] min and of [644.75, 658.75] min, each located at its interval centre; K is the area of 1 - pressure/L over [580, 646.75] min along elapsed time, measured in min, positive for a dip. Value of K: 4.3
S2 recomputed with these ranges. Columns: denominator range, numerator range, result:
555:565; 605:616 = 0.75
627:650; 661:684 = 0.50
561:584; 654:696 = 0.62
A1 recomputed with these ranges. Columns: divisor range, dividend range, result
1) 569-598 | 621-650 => 1.04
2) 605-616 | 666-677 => 0.58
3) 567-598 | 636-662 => 0.95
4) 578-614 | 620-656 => 1.20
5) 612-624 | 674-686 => 0.56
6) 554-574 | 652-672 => 0.64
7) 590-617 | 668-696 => 0.82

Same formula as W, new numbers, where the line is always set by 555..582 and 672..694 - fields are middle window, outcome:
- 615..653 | -0.25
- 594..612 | 0.30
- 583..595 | 0.02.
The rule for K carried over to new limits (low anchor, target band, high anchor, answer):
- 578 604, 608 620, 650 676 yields -0.9 min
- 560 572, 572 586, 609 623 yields -0.7 min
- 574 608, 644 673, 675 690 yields -2.8 min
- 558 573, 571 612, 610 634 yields 5.3 min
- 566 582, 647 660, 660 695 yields -3.1 min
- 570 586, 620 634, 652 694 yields -2.8 min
